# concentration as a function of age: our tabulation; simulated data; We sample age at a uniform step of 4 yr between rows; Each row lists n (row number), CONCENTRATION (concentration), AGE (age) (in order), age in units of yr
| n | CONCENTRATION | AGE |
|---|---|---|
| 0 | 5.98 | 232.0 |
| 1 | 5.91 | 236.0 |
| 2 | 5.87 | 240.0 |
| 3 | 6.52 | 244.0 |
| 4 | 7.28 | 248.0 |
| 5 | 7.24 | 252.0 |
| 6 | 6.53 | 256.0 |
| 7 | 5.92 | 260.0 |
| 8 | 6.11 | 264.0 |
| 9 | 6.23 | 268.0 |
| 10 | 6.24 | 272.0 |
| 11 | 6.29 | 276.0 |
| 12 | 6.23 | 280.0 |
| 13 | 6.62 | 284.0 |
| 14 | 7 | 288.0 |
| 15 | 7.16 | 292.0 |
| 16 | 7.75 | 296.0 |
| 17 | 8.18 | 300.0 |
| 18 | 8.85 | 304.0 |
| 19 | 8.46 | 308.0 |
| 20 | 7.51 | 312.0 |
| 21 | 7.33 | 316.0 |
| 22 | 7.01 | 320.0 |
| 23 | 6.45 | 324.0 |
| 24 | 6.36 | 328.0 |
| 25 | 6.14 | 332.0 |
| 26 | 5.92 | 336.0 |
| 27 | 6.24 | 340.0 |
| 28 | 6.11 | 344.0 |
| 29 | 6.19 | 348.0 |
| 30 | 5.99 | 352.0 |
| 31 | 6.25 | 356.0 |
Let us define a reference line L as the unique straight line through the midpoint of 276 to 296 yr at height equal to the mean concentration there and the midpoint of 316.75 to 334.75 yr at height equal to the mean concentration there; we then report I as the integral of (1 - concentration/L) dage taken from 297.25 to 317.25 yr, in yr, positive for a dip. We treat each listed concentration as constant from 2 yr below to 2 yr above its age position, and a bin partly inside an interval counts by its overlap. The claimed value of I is -4.3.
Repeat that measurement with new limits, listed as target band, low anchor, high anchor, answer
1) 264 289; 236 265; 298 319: 2.7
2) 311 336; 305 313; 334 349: 1.9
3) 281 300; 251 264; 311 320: -0.7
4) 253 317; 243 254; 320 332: -2.5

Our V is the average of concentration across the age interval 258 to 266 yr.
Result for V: 6.02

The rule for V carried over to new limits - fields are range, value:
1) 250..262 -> 6.56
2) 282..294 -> 6.93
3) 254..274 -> 6.21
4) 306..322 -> 7.58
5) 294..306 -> 8.26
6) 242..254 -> 7.01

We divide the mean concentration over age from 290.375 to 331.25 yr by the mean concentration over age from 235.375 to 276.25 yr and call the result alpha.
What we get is 1.17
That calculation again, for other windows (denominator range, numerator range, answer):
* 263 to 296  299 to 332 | 1.13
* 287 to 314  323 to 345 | 0.79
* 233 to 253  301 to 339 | 1.10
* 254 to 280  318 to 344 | 1.02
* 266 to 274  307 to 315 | 1.26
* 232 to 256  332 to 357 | 0.94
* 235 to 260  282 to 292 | 1.05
